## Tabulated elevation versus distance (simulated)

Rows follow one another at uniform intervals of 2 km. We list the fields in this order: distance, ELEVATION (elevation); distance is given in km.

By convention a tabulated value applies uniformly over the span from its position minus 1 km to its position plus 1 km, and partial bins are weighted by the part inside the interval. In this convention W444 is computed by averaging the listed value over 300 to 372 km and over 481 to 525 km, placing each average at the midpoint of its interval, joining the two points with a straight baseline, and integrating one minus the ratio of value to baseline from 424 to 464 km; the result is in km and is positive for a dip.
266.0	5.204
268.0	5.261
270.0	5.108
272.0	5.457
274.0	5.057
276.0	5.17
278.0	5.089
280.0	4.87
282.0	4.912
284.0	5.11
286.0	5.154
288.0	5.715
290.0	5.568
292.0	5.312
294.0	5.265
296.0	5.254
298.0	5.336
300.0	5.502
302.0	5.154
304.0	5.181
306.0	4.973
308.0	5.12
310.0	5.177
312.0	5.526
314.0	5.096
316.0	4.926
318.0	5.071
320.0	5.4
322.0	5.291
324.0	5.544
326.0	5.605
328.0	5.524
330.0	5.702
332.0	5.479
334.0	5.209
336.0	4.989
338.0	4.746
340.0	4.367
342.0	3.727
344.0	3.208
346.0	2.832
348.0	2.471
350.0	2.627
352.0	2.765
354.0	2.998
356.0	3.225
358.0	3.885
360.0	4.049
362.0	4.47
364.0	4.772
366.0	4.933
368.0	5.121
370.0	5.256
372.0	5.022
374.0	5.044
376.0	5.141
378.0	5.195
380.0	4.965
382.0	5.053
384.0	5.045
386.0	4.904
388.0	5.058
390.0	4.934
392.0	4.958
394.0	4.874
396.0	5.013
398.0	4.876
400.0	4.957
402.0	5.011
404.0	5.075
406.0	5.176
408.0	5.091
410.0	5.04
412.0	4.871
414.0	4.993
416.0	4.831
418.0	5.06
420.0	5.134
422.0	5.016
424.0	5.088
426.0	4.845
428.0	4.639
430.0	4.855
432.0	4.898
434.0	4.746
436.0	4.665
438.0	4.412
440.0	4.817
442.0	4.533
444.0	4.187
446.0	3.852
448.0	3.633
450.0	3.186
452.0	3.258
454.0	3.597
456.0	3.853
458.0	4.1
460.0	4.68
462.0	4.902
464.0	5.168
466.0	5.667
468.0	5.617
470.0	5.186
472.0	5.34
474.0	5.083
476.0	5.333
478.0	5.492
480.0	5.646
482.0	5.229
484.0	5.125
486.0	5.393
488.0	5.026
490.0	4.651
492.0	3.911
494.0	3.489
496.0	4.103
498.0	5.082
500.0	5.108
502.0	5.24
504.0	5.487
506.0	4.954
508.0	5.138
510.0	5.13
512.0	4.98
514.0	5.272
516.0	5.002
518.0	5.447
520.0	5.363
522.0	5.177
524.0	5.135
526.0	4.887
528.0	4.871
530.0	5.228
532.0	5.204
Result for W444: 4.1 km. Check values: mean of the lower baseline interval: 4.6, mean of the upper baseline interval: 4.97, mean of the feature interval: 4.34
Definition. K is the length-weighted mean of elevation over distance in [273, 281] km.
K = 5.05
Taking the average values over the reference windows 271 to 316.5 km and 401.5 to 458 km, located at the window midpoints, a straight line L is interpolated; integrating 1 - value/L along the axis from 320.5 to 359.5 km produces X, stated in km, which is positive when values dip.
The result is 6.0 km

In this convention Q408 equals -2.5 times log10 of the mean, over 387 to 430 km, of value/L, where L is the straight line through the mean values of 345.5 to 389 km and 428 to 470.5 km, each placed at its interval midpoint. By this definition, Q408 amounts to -0.13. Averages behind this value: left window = 4.33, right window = 4.46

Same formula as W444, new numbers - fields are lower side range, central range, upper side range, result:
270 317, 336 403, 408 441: 7.9 km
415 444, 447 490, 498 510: 1.9 km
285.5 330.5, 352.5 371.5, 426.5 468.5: 2.6 km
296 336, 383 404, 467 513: 0.9 km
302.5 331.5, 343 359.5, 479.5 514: 6.9 km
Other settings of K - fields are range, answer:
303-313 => 5.2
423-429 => 4.86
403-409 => 5.11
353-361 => 3.54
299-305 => 5.28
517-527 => 5.2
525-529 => 4.88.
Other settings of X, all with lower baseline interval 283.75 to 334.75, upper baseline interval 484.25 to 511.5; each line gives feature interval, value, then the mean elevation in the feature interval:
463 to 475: -1.1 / 5.34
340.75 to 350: 3.9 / 3.05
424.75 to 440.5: 0.8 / 4.74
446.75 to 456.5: 2.9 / 3.5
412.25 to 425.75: 0.1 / 5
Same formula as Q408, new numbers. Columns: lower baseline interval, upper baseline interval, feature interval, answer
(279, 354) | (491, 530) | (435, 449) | 0.14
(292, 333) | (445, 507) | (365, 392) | 0.00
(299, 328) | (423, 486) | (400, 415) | -0.03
